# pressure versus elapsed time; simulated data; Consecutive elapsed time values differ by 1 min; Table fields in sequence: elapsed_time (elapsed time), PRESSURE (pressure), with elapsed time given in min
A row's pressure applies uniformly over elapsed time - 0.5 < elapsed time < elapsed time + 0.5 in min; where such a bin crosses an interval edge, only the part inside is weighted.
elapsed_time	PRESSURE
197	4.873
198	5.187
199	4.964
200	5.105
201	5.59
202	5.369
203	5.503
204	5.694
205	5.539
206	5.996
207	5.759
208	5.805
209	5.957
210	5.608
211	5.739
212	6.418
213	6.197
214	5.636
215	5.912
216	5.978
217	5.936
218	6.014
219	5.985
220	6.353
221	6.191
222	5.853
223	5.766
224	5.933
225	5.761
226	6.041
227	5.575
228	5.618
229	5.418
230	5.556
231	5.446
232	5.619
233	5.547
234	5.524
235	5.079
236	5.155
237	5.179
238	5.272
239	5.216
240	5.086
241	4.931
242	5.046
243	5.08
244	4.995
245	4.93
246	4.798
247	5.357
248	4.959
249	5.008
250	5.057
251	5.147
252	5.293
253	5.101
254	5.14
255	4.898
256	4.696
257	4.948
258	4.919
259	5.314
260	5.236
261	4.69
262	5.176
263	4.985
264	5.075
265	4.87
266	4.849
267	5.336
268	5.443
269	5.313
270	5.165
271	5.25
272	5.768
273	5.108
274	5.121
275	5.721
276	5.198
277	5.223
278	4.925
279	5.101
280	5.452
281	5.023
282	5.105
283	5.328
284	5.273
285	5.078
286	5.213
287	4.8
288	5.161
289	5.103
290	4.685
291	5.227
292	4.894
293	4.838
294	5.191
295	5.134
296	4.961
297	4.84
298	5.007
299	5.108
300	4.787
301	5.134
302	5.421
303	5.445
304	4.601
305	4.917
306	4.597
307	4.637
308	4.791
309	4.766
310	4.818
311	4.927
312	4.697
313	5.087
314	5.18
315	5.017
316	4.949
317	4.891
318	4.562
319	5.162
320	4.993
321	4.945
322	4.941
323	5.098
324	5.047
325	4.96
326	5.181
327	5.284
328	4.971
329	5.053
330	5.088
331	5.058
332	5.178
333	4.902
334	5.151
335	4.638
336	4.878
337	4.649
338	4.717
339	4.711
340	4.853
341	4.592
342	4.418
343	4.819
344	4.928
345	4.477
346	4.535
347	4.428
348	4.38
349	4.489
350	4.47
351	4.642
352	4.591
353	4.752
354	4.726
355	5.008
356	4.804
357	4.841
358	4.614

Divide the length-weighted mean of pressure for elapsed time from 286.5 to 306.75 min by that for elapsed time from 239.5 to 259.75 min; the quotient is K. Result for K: 0.99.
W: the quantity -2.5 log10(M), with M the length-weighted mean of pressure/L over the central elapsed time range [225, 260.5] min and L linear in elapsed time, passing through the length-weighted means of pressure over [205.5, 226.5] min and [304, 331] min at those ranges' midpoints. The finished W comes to 0.094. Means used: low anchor 5.94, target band 5.21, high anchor 4.94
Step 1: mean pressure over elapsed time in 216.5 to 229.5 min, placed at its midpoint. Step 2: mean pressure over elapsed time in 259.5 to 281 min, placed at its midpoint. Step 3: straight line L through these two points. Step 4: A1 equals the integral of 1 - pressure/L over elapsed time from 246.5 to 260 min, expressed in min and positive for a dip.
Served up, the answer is 0.9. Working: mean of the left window 5.88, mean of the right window 5.19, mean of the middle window 5.07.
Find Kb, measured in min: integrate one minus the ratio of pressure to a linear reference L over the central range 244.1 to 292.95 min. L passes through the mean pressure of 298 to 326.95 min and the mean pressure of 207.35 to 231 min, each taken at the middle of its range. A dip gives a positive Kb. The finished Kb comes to 2.5 min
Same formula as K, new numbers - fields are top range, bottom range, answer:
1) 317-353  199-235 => 0.84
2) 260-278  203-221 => 0.88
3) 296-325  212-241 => 0.87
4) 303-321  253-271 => 0.96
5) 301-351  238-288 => 0.95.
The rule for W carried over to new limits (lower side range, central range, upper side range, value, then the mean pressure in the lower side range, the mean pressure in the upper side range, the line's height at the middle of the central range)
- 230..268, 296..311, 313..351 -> 0.01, 5.12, 4.85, 4.94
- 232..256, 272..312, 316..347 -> -0.01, 5.12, 4.88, 4.99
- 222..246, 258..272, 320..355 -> 0.01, 5.38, 4.82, 5.21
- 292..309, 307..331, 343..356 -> -0.03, 4.96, 4.63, 4.83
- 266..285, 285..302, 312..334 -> 0.03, 5.25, 5.02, 5.17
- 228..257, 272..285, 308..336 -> -0.03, 5.17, 4.98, 5.08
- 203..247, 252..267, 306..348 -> 0.07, 5.6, 4.87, 5.36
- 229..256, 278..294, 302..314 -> -0.02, 5.17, 4.88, 4.98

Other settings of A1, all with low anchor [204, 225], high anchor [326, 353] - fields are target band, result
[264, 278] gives 0.41 min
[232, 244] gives 1.06 min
